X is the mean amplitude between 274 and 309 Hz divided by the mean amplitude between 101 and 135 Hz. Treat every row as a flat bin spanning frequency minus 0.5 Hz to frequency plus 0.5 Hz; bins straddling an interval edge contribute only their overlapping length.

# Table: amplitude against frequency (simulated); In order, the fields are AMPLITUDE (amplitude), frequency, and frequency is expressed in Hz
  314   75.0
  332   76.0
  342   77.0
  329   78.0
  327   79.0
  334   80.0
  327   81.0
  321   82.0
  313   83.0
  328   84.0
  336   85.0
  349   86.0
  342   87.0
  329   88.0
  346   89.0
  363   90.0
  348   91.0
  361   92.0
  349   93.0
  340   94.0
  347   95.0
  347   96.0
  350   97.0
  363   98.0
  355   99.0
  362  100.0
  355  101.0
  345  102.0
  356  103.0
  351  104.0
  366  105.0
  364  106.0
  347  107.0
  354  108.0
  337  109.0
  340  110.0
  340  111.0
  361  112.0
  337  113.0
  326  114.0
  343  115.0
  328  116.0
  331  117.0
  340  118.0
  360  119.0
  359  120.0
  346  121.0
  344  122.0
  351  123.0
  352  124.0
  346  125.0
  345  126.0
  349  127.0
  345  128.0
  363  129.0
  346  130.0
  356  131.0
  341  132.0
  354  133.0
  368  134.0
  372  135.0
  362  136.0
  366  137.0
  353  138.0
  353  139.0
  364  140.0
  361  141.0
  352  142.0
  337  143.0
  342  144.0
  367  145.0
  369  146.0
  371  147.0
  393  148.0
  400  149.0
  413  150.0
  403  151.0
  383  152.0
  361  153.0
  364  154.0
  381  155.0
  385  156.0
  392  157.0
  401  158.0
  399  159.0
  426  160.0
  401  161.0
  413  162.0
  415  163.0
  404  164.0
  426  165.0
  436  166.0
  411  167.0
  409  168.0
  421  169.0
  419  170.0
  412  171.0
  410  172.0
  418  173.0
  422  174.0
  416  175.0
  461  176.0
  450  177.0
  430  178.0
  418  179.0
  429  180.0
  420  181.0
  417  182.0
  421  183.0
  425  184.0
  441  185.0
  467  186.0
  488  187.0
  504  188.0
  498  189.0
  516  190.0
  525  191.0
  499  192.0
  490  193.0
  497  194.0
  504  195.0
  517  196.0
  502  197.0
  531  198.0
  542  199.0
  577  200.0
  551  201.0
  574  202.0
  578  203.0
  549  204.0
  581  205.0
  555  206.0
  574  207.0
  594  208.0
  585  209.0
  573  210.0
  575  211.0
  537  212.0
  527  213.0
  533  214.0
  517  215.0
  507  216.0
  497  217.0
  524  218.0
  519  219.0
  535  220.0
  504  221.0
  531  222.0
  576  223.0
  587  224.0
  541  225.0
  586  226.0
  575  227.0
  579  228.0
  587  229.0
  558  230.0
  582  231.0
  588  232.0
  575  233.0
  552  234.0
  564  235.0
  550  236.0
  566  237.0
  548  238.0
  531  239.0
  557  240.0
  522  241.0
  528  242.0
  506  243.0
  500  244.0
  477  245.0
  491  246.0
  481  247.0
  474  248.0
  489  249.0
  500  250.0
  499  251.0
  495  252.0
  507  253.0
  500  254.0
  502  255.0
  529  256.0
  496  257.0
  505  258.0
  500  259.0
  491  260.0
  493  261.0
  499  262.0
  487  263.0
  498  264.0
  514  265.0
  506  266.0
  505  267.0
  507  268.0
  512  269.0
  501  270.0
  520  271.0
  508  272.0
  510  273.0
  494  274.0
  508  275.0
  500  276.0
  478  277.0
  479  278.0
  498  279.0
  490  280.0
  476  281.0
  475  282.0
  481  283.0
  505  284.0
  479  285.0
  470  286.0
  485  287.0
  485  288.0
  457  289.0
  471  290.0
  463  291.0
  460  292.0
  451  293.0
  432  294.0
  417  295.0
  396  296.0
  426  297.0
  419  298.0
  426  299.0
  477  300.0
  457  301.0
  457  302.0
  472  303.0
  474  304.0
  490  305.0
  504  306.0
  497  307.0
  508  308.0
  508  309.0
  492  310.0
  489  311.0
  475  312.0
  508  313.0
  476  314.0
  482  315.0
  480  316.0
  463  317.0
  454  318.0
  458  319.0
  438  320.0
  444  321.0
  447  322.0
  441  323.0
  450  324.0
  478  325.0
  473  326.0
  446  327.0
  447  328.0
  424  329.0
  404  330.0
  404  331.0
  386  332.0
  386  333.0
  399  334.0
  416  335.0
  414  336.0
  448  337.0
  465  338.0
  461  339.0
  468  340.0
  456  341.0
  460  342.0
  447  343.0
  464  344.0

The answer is 1.3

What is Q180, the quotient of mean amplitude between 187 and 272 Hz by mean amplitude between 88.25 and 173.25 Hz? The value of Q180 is 1.44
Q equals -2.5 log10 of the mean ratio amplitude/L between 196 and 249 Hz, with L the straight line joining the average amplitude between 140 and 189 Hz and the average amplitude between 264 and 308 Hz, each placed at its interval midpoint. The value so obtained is -0.23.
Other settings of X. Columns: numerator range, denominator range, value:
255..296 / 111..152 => 1.37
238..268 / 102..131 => 1.45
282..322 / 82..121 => 1.35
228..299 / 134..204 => 1.16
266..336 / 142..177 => 1.17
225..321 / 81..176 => 1.36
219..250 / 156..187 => 1.28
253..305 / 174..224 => 0.94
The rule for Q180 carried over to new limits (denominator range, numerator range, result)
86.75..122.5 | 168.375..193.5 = 1.29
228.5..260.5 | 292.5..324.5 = 0.88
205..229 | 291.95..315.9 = 0.85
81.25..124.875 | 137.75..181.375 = 1.15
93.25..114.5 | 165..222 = 1.41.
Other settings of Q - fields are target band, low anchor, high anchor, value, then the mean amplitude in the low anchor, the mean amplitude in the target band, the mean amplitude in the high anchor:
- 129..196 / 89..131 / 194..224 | 0.107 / 349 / 411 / 544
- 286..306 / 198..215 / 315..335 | 0.031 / 561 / 455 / 439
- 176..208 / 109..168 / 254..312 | -0.212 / 368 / 500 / 483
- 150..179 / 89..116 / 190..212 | 0.156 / 350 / 410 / 545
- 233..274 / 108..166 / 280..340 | -0.194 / 366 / 511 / 457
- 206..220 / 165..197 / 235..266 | -0.140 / 452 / 543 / 509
